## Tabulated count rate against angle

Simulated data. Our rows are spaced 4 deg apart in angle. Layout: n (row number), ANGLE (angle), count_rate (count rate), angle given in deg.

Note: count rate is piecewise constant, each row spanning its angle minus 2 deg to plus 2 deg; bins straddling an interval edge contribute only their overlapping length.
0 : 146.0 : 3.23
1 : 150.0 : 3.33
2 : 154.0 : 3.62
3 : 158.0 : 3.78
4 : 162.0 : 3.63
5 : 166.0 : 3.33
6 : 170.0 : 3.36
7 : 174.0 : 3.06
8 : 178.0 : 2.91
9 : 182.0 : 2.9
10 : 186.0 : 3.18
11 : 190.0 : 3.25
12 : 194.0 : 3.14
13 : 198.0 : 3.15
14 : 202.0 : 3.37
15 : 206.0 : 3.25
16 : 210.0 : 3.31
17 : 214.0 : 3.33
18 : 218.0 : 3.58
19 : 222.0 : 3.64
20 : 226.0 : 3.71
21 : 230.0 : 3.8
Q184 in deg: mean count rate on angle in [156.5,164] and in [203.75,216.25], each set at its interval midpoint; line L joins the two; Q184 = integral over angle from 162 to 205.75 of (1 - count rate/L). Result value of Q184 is 4.0 deg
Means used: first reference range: 3.7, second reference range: 3.3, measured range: 3.19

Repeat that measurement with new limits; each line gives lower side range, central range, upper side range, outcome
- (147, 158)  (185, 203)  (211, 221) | 1.4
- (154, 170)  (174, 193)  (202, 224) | 2.4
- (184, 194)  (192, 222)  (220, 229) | 1.1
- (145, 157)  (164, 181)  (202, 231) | 1.5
